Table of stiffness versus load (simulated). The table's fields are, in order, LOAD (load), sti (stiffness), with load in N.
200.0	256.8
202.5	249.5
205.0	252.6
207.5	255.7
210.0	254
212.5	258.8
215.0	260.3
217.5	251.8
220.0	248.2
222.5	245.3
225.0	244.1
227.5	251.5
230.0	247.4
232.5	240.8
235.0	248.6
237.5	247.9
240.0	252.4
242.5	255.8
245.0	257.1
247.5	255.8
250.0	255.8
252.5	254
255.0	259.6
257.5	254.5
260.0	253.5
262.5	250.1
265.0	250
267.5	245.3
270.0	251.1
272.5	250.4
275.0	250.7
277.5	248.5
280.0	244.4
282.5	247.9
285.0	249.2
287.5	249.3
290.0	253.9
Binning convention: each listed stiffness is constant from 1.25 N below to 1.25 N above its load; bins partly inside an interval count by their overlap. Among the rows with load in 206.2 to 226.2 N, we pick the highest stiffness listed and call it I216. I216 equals 260.3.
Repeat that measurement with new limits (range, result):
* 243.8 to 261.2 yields 259.6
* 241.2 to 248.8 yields 257.1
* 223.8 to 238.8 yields 251.5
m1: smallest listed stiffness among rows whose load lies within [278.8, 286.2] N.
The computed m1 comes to 244.4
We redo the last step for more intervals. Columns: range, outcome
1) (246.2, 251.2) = 255.8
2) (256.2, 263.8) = 250.1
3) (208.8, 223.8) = 245.3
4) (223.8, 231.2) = 244.1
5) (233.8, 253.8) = 247.9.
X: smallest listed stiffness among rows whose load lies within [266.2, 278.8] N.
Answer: 245.3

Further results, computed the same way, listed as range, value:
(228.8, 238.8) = 240.8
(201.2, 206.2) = 249.5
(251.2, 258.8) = 254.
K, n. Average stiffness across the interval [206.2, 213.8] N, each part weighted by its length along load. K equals 256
